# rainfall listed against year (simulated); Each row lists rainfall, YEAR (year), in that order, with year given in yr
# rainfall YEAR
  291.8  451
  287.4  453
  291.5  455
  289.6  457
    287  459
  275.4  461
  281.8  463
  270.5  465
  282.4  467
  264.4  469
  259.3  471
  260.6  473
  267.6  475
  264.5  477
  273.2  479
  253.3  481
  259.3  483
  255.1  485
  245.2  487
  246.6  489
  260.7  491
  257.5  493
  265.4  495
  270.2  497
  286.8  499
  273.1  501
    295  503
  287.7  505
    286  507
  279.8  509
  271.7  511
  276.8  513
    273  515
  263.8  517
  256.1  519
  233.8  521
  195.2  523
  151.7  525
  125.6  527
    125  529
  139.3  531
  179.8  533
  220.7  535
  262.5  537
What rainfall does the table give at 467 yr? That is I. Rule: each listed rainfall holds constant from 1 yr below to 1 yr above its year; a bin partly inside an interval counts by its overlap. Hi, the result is 282.4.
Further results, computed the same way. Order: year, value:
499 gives 286.8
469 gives 264.4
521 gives 233.8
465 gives 270.5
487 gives 245.2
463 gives 281.8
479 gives 273.2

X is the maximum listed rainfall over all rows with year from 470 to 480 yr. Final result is 273.2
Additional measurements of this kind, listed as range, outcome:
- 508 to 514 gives 279.8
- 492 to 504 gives 295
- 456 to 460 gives 289.6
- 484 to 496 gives 265.4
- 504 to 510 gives 287.7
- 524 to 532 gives 151.7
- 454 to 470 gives 291.5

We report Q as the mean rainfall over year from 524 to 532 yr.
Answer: 135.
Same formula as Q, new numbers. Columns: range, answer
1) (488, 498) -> 260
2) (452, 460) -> 289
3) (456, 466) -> 281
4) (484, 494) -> 253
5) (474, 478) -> 266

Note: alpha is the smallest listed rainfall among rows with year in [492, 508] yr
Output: 257.5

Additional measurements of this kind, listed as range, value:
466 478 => 259.3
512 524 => 195.2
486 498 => 245.2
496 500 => 270.2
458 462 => 275.4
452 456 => 287.4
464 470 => 264.4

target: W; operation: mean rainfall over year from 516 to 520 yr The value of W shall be 260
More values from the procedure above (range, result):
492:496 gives 261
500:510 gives 284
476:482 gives 264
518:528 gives 192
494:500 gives 274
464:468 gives 276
